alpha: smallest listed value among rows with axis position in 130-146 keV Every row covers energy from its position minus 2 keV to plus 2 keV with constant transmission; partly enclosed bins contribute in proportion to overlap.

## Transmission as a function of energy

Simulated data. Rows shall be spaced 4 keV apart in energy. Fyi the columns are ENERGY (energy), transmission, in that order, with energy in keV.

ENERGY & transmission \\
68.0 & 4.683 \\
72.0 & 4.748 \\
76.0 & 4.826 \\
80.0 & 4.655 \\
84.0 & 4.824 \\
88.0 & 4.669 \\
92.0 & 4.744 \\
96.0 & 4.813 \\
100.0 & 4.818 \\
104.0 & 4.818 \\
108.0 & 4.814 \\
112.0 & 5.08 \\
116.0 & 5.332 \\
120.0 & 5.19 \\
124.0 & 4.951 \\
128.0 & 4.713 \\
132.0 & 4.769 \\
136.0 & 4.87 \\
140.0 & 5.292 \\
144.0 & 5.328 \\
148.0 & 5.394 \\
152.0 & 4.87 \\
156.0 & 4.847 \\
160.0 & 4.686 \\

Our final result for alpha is 4.769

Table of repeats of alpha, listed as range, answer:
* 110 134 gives 4.713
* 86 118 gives 4.669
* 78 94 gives 4.655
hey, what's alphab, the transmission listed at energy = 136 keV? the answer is 4.87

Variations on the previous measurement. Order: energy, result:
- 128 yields 4.713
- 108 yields 4.814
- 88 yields 4.669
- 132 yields 4.769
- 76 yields 4.826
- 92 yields 4.744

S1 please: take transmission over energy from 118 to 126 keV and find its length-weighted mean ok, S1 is 5.07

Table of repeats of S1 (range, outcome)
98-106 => 4.82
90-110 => 4.8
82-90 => 4.75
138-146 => 5.31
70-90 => 4.74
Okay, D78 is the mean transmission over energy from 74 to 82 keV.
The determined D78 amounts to 4.74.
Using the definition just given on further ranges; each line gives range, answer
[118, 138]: 4.9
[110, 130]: 5.05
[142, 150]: 5.36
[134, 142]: 5.08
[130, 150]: 5.13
